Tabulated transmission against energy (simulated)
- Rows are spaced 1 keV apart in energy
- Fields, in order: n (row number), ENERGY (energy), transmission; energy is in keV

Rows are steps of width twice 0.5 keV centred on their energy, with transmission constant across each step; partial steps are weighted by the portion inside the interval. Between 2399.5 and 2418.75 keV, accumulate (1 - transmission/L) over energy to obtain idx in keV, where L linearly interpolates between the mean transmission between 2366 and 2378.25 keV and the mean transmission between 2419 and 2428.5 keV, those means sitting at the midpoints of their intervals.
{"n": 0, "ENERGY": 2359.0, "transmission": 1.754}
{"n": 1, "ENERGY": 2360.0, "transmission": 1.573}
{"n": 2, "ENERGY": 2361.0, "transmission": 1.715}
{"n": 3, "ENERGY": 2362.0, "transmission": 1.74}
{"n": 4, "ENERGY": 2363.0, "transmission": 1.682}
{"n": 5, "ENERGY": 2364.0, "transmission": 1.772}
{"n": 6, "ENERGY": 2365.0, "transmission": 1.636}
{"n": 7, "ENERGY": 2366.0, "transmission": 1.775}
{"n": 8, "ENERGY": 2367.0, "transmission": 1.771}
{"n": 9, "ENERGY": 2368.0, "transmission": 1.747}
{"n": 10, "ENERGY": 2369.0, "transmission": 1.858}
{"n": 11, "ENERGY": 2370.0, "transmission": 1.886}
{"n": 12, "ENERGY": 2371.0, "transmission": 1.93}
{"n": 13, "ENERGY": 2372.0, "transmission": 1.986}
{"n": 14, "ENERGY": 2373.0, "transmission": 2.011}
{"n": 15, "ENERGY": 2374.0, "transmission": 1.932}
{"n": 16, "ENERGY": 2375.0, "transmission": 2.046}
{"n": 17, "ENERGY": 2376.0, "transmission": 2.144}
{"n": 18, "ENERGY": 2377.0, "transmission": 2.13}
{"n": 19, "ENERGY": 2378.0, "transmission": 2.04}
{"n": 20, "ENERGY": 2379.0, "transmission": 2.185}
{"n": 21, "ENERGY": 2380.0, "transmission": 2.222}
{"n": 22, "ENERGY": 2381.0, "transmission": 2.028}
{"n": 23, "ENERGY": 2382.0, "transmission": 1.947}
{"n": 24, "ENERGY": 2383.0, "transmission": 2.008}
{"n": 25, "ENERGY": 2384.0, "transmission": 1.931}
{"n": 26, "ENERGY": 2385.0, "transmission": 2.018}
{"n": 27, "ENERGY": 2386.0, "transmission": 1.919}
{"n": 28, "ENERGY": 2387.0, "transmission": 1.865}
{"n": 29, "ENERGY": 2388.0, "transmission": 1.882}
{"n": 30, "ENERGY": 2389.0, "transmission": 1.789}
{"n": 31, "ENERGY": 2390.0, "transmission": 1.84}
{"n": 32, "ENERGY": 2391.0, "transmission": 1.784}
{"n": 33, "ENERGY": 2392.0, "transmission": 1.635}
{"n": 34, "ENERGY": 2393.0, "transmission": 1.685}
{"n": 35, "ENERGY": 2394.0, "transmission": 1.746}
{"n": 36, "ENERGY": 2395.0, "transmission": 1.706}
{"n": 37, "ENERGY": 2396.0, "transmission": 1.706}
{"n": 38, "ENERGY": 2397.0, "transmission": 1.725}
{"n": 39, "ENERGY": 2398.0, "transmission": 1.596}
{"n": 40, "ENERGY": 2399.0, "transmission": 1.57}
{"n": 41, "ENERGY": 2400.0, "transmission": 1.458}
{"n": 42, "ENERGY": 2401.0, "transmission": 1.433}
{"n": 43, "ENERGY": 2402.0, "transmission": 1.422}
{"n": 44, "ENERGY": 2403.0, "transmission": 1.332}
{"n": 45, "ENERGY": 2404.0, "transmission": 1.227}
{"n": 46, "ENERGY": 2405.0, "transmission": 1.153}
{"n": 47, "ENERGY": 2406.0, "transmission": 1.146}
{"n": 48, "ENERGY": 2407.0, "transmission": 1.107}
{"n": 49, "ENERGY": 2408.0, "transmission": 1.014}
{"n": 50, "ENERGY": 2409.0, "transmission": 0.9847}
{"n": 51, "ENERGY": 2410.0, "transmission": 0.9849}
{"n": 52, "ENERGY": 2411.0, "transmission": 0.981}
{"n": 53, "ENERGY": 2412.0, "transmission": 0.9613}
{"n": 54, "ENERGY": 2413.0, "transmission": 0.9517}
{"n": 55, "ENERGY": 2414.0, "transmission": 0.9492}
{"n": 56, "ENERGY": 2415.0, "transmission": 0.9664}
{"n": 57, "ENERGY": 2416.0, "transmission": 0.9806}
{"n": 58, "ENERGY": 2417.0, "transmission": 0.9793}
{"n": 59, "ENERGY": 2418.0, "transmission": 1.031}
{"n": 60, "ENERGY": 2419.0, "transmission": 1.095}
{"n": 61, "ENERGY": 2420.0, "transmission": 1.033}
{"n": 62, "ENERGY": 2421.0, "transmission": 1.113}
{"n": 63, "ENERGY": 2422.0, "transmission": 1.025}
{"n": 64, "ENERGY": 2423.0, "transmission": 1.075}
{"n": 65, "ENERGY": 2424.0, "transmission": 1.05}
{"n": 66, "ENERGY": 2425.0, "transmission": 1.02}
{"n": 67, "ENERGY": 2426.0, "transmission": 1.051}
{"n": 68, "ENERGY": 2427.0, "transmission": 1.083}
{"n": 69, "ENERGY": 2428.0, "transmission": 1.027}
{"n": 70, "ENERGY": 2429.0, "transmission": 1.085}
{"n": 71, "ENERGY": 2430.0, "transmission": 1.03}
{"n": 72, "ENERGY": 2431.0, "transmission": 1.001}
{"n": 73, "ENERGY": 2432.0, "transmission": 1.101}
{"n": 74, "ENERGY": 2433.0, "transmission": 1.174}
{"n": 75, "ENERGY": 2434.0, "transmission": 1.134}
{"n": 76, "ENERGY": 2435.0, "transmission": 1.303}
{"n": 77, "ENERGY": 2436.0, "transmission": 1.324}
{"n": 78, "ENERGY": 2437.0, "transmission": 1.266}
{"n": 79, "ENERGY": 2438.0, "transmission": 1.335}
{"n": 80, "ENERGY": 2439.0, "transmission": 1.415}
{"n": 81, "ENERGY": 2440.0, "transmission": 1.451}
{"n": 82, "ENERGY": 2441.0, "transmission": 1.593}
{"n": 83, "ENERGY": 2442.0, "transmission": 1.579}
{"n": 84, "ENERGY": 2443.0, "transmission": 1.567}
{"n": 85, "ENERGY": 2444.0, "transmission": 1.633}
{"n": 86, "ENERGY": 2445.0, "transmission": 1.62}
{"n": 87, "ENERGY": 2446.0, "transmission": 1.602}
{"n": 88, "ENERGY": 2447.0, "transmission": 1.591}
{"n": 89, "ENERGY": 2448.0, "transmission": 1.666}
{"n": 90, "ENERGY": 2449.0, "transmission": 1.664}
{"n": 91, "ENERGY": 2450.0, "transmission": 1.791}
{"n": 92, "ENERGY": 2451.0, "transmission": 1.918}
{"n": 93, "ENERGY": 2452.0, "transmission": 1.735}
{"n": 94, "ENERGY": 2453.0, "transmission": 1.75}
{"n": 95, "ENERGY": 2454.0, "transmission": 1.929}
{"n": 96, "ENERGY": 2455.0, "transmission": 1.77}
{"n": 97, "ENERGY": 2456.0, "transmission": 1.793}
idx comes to 3.00 keV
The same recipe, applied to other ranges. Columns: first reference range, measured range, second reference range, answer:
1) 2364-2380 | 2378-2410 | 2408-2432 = -2.2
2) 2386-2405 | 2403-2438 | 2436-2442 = 9.9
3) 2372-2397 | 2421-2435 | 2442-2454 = 5.5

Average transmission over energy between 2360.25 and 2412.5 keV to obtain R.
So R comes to 1.69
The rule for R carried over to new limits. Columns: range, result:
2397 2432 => 1.12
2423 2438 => 1.12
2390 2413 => 1.38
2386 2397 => 1.77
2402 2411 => 1.13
